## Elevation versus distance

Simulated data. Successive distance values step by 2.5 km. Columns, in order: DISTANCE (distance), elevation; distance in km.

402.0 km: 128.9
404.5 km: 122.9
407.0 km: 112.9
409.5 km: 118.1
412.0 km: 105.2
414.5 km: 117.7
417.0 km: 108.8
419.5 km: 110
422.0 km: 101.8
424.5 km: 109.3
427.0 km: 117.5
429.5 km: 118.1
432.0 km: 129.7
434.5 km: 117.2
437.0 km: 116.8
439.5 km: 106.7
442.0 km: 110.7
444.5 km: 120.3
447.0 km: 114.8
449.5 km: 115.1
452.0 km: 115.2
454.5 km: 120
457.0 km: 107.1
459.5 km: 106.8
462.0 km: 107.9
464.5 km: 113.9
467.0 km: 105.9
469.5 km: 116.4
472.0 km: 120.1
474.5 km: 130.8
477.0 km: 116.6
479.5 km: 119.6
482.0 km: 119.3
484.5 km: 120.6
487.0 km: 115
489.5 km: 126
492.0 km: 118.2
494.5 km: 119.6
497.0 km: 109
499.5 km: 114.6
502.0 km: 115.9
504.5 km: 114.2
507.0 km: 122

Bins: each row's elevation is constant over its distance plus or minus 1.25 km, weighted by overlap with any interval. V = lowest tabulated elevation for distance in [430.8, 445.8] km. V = 106.7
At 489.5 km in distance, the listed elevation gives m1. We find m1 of 126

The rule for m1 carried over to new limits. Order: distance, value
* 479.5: 119.6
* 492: 118.2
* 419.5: 110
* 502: 115.9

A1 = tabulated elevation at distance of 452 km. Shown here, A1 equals 115.2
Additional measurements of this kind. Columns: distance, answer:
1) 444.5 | 120.3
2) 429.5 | 118.1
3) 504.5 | 114.2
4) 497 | 109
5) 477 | 116.6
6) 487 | 115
